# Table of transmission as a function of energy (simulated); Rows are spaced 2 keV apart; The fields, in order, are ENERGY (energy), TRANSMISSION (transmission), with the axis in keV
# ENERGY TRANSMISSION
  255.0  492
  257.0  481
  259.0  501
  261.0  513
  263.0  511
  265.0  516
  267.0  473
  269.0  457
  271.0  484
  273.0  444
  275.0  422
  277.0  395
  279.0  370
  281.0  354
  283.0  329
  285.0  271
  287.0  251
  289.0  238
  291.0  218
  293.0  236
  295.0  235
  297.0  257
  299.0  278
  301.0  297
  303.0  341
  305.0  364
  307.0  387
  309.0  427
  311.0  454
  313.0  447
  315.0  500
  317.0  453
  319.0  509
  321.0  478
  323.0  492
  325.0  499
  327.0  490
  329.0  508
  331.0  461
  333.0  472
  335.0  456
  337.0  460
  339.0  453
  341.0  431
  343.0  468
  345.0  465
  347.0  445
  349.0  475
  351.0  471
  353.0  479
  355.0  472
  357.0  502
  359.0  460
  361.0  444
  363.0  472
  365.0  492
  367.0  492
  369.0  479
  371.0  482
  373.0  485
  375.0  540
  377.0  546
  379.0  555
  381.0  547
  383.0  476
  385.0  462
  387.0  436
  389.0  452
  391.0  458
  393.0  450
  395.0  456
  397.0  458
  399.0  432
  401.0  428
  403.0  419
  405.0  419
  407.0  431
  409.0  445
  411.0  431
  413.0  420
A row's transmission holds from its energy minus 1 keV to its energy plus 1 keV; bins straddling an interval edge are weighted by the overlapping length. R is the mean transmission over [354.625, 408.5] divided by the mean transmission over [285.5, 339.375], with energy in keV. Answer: 1.20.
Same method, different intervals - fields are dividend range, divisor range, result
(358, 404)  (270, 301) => 1.49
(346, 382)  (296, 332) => 1.16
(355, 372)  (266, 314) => 1.36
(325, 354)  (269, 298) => 1.43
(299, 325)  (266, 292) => 1.18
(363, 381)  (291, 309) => 1.69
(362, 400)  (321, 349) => 1.03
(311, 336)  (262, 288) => 1.18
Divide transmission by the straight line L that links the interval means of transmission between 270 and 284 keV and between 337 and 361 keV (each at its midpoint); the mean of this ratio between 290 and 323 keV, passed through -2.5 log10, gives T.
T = 0.155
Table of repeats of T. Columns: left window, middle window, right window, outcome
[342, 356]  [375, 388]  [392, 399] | -0.11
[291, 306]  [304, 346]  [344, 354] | -0.22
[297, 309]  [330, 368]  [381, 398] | -0.16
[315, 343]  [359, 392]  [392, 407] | -0.09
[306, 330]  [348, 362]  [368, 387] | 0.04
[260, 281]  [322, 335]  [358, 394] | -0.03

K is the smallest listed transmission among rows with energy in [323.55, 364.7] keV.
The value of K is 431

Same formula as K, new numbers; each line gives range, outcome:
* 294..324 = 235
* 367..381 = 479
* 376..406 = 419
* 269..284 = 329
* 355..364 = 444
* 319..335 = 456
